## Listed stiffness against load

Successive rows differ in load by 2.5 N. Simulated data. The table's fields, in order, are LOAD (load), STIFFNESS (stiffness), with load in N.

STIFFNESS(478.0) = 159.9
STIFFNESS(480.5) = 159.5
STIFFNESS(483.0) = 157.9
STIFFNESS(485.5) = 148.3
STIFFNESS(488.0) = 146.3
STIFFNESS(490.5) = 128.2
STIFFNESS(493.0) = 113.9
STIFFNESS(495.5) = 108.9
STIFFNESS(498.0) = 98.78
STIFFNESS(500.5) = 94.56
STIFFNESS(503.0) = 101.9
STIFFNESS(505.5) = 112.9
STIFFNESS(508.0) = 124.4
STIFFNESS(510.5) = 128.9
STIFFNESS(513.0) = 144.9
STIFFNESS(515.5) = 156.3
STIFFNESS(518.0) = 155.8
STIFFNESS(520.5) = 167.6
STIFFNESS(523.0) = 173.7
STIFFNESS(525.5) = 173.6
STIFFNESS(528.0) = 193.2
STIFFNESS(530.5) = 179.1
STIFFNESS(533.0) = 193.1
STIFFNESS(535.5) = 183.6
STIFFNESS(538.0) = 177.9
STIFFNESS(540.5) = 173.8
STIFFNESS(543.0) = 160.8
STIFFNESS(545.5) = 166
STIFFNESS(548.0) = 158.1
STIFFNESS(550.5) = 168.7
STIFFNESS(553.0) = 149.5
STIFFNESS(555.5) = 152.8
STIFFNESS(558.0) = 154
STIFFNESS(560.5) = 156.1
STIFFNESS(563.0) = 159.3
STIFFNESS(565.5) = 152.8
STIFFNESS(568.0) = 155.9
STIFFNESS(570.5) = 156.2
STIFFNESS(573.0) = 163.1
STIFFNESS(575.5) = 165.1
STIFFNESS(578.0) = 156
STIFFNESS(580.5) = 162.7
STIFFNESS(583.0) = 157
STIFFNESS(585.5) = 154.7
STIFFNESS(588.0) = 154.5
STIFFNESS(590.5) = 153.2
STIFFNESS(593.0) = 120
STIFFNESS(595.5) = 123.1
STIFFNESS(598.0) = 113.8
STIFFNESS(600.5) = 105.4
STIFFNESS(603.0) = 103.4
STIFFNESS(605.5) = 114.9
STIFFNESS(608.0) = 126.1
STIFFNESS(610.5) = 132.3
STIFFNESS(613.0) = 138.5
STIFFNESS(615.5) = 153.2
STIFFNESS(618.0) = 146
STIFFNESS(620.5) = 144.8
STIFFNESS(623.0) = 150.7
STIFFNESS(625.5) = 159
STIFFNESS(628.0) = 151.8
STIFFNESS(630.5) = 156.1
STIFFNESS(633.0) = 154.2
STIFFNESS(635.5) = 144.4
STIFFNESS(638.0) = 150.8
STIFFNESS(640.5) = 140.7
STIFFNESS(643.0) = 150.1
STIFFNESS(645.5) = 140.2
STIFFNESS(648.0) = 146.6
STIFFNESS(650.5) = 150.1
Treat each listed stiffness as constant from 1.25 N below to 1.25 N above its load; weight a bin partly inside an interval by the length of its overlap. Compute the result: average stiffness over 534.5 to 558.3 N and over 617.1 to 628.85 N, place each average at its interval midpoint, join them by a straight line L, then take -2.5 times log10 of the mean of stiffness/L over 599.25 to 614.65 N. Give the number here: 0.26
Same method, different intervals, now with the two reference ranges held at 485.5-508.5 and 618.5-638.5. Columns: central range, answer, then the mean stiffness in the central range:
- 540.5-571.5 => -0.199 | 158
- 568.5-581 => -0.171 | 160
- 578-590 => -0.129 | 157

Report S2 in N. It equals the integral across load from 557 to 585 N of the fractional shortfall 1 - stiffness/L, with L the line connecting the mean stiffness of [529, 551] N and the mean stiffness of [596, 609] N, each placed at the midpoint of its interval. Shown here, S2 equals -2.9 N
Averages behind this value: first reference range 174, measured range 158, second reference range 113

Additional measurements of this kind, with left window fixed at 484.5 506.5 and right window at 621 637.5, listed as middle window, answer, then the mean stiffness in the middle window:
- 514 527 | -4.43 N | 166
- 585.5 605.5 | 2.38 N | 126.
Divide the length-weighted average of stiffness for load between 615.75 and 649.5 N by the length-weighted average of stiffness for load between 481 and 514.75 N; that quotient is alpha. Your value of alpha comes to 1.19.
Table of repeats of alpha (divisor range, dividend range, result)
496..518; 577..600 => 1.17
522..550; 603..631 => 0.80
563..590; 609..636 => 0.94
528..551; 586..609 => 0.71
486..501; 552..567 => 1.31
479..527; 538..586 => 1.16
